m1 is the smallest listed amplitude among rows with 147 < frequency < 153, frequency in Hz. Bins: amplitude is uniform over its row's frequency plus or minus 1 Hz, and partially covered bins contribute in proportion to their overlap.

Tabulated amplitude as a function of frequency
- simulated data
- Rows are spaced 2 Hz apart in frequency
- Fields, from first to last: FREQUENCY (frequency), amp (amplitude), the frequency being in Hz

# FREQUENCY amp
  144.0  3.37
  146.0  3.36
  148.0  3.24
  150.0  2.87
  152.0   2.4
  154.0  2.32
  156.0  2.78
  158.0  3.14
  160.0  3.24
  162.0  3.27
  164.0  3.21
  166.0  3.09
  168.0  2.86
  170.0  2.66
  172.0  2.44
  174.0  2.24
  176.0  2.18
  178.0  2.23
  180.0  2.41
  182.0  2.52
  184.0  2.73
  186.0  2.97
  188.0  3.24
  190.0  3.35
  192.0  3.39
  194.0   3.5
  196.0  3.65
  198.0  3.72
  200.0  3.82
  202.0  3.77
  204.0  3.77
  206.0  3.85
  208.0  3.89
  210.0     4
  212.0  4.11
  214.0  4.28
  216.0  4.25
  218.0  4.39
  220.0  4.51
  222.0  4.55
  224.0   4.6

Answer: 2.4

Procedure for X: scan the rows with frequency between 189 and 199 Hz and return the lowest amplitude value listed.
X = 3.35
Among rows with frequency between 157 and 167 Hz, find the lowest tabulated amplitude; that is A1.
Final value 3.09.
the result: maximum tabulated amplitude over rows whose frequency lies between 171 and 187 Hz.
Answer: 2.97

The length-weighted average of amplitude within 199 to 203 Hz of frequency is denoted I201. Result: 3.79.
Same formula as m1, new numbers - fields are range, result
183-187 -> 2.73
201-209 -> 3.77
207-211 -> 3.89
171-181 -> 2.18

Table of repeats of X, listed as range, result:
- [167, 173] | 2.44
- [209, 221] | 4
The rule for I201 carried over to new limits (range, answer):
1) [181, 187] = 2.74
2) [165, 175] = 2.66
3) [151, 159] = 2.66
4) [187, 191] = 3.29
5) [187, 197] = 3.43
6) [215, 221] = 4.38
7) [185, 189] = 3.11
